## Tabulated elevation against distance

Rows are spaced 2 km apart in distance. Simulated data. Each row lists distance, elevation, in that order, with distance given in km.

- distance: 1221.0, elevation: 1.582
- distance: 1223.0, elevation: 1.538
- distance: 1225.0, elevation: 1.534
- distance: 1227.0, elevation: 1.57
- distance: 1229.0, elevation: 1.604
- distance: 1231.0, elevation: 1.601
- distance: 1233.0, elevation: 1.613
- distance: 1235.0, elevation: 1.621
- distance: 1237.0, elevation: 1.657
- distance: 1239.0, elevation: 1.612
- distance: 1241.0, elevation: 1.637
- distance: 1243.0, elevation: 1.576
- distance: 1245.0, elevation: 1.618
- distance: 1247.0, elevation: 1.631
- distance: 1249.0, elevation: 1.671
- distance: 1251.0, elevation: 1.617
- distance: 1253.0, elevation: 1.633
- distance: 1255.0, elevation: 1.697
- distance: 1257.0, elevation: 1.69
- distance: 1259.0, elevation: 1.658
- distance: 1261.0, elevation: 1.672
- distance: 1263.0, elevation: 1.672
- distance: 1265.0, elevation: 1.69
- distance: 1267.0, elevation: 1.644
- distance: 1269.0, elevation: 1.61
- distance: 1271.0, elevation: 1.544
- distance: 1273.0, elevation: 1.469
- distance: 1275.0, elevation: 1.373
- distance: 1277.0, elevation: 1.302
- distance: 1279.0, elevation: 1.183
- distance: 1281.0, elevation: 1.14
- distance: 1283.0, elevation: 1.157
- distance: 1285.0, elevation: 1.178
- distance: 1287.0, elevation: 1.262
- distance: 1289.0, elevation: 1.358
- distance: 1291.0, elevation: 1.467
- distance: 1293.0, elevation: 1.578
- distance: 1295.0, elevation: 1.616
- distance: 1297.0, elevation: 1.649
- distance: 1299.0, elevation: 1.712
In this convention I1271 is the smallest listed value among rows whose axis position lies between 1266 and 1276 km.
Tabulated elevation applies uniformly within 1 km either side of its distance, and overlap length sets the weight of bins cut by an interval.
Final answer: 1.373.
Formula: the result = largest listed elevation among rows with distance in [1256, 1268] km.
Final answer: 1.69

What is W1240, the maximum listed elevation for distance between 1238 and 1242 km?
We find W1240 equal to 1.637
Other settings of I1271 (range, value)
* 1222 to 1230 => 1.534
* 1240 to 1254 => 1.576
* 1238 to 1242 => 1.612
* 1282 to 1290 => 1.157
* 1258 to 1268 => 1.644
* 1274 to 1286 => 1.14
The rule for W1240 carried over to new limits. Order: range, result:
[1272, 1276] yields 1.469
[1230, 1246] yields 1.657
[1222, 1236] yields 1.621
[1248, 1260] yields 1.697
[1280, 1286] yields 1.178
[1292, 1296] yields 1.616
